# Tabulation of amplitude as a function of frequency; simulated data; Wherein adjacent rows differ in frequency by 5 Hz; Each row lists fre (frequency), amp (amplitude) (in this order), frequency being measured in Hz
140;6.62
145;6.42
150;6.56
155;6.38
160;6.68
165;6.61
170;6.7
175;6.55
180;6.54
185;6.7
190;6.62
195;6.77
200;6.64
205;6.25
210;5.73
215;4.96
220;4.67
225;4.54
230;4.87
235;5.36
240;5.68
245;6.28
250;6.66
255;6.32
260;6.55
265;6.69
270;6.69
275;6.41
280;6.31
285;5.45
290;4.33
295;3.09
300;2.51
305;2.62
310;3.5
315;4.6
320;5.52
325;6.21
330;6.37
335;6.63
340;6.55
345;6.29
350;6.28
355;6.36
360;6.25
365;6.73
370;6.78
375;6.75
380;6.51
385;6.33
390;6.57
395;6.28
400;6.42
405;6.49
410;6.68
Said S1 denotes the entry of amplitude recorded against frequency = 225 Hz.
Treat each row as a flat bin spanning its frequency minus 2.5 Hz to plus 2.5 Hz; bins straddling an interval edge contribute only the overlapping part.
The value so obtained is 4.54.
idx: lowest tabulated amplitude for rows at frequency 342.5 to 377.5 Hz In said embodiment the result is 6.25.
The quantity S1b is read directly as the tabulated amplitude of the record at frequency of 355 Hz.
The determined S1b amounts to 6.36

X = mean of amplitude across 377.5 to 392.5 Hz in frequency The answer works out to 6.47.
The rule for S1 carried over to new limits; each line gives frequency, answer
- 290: 4.33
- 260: 6.55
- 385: 6.33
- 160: 6.68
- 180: 6.54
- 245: 6.28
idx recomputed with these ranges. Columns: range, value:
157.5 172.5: 6.61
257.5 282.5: 6.31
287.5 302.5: 2.51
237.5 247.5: 5.68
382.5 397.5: 6.28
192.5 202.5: 6.64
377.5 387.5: 6.33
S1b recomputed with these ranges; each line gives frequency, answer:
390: 6.57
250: 6.66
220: 4.67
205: 6.25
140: 6.62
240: 5.68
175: 6.55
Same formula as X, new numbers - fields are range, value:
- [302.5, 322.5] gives 4.06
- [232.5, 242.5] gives 5.52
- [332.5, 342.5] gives 6.59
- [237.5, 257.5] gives 6.24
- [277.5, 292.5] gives 5.36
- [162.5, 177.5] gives 6.62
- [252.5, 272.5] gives 6.56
